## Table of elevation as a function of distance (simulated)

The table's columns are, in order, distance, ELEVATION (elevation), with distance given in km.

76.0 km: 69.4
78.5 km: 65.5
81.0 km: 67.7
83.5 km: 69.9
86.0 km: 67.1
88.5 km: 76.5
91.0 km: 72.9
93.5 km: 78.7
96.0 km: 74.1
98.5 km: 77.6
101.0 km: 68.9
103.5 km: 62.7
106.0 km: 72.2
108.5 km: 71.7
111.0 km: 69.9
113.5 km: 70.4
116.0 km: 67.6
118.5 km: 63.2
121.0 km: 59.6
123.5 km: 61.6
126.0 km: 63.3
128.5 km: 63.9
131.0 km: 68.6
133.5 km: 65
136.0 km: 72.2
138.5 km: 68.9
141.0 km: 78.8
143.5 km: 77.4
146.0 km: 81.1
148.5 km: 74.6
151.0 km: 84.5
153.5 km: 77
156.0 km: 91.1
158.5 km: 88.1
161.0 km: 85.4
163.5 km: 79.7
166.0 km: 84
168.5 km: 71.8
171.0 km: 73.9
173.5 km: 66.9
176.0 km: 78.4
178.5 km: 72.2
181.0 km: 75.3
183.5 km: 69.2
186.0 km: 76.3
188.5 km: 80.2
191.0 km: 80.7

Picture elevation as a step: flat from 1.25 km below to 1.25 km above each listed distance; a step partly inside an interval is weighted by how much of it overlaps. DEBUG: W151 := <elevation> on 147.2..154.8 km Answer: 78.8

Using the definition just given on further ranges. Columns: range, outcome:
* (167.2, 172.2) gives 73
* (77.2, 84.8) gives 67.7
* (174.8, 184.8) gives 73.8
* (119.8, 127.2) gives 61.5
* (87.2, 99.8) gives 75.9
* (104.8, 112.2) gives 71.3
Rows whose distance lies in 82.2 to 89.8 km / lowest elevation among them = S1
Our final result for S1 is 67.1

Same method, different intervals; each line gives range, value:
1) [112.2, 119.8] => 63.2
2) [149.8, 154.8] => 77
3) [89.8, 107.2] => 62.7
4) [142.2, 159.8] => 74.6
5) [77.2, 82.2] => 65.5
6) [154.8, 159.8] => 88.1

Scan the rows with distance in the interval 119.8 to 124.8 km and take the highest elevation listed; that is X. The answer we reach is 61.6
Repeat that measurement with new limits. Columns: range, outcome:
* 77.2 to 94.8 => 78.7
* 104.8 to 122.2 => 72.2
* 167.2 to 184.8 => 78.4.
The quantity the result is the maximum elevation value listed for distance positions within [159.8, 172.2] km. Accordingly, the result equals 85.4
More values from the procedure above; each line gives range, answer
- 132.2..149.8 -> 81.1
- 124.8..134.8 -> 68.6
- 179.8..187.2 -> 76.3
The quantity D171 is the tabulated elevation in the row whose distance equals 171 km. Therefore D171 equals 73.9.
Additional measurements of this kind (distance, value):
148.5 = 74.6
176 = 78.4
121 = 59.6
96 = 74.1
